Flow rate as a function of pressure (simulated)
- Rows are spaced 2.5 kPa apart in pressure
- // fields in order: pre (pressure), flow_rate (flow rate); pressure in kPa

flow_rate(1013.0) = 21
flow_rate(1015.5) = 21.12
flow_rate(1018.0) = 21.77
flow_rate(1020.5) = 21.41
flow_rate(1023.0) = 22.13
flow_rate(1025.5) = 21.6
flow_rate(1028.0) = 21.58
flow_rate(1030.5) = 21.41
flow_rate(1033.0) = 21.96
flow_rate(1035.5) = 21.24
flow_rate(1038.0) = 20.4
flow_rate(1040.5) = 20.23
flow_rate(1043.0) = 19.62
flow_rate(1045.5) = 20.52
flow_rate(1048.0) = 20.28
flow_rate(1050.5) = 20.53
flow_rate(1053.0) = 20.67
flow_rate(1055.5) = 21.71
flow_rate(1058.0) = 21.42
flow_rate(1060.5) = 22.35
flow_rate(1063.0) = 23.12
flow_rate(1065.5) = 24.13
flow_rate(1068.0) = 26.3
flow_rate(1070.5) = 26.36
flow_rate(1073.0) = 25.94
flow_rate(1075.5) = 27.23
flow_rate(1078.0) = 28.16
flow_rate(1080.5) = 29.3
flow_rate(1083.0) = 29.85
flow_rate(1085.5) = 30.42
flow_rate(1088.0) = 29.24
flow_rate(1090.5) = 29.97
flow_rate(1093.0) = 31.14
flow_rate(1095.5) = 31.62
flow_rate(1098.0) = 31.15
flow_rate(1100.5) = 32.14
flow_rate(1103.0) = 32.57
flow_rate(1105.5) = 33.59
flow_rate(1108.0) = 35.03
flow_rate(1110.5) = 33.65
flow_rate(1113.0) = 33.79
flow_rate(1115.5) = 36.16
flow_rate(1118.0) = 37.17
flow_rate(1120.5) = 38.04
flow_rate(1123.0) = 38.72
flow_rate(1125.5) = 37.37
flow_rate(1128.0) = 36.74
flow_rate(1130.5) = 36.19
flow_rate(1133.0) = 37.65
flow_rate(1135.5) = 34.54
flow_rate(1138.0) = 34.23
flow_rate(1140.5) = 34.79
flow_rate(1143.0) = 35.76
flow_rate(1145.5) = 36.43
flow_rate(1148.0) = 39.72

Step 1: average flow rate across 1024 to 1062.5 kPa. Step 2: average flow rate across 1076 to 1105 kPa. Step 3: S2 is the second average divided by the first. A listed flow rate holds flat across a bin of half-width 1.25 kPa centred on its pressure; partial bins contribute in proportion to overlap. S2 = 1.4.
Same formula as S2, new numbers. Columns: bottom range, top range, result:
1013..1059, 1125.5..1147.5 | 1.71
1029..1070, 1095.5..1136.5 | 1.62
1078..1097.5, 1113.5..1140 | 1.21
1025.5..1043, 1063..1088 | 1.30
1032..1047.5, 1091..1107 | 1.55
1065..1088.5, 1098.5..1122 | 1.25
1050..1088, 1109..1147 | 1.42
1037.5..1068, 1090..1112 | 1.51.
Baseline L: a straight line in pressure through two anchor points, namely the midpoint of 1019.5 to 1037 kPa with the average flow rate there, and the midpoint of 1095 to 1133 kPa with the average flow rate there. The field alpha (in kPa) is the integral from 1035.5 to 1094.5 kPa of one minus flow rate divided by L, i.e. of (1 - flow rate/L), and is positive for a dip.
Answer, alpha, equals 6.1 kPa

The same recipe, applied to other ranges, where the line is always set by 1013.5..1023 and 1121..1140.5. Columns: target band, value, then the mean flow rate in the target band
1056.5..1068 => 1.8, 23.1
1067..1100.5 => 1.2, 29.1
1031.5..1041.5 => 1.2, 21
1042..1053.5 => 2.3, 20.3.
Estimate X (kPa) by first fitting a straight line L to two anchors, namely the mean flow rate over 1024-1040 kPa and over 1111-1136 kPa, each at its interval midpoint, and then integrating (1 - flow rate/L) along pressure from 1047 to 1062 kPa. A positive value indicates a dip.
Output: 2.3 kPa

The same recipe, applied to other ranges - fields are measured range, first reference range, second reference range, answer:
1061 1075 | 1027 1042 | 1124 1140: 0.6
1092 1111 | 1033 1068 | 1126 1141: -1.4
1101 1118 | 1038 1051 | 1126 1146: -1.6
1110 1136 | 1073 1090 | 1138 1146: -2.5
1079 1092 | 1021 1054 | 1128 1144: -0.8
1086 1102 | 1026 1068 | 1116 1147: -0.6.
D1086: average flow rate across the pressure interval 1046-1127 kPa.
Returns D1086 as 29.3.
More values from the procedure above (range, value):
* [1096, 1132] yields 35.1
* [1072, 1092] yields 28.8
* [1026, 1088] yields 23.6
